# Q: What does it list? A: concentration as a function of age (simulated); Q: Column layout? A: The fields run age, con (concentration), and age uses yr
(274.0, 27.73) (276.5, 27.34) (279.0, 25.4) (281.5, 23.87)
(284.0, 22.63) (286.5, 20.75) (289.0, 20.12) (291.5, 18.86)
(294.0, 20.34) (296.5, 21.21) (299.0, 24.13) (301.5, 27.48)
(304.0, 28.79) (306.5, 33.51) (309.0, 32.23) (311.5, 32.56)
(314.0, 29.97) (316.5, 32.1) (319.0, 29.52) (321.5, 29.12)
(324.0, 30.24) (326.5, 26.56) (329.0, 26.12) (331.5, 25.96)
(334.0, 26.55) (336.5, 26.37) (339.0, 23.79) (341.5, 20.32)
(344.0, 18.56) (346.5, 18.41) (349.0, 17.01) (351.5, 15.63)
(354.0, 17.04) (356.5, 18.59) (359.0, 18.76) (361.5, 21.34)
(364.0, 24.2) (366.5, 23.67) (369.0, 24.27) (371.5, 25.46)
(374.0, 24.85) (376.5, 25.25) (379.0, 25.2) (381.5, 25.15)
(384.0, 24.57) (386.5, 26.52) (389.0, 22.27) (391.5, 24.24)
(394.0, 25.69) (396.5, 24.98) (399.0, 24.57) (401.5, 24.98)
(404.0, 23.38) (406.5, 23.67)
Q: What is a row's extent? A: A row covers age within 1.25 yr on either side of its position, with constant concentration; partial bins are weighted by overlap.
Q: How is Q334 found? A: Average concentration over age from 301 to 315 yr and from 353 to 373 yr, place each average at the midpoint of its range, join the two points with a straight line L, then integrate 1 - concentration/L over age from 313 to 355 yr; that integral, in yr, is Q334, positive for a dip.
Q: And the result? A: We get 4.0 yr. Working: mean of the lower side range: 30.9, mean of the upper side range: 21.8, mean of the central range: 24.3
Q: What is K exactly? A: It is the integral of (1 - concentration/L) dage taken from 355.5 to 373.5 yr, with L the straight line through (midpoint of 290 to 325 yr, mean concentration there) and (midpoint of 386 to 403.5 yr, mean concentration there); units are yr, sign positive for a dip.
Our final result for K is 2.25 yr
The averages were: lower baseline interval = 27.8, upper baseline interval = 24.6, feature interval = 22.5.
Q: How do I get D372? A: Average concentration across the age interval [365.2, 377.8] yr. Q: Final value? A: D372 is 24.7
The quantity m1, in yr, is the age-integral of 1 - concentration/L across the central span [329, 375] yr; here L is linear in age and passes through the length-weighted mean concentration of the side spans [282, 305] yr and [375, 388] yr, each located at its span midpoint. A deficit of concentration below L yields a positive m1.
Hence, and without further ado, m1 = 4.9 yr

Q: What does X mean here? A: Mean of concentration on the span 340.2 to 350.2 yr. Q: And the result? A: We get 18.6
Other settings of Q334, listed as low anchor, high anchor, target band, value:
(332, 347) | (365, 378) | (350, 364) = 3.0 yr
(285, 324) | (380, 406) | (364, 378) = 0.3 yr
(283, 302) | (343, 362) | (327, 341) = -4.6 yr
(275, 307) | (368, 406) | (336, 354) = 3.6 yr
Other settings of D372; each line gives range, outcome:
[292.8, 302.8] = 23.3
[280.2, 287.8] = 22.4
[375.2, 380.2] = 25.2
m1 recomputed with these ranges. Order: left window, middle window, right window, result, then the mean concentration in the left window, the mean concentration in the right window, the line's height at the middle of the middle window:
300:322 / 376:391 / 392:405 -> 0.6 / 30.6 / 24.7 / 25.7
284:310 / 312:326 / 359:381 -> -3.3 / 24.6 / 24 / 24.4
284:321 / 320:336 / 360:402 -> -1.0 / 26.5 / 24.5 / 25.8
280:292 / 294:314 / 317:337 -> -3.1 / 21.5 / 27.8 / 24.2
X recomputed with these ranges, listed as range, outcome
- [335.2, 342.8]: 23.5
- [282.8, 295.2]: 20.5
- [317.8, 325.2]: 29.6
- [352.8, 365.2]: 20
